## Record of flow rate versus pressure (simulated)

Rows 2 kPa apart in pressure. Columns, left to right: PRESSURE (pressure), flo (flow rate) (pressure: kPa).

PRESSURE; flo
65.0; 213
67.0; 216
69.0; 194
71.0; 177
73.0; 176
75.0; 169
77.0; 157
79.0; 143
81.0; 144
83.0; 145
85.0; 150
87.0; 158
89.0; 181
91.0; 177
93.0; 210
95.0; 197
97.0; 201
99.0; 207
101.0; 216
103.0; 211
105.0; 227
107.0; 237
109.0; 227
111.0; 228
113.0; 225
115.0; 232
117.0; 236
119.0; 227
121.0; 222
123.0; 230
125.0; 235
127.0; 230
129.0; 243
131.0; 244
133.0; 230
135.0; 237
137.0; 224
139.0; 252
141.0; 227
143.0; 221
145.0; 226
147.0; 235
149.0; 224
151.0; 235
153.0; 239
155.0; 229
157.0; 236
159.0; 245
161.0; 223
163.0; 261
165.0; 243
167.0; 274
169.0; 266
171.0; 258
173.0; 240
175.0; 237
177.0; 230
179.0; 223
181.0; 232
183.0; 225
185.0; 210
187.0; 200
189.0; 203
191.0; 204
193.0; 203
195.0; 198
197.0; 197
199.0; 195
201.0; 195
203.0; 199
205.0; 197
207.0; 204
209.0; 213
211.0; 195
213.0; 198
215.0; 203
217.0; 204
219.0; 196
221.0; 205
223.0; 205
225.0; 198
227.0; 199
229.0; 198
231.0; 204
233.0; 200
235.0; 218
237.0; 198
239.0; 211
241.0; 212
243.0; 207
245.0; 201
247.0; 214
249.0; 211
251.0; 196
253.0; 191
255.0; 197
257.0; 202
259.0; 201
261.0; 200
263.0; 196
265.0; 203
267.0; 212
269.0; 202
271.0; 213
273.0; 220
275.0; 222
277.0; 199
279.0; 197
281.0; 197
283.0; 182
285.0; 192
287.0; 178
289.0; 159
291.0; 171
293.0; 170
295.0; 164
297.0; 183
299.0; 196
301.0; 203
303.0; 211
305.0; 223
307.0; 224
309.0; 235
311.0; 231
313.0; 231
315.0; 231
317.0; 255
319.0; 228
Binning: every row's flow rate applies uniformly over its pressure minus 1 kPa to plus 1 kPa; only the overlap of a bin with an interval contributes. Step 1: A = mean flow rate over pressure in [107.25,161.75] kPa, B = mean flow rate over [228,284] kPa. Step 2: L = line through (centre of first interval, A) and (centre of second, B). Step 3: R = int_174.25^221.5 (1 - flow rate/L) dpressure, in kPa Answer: 2.30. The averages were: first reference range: 232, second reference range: 204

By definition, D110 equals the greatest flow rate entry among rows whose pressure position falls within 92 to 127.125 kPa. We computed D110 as 237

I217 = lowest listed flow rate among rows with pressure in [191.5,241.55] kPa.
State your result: 195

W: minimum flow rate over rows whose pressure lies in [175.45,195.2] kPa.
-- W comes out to 198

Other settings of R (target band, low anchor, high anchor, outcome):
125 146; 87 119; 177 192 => -1.95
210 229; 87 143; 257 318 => 0.93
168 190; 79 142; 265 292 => -2.56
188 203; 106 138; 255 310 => 1.19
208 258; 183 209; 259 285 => -0.15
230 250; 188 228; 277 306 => -1.21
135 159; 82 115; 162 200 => -1.85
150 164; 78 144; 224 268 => -2.00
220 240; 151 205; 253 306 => 0.62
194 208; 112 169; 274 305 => 1.23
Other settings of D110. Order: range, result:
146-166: 261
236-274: 220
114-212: 274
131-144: 252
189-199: 204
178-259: 232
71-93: 210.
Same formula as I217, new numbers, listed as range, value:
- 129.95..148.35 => 221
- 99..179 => 207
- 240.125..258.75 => 191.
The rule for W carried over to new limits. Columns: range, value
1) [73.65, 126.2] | 143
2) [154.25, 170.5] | 223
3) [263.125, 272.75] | 202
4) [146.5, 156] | 224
